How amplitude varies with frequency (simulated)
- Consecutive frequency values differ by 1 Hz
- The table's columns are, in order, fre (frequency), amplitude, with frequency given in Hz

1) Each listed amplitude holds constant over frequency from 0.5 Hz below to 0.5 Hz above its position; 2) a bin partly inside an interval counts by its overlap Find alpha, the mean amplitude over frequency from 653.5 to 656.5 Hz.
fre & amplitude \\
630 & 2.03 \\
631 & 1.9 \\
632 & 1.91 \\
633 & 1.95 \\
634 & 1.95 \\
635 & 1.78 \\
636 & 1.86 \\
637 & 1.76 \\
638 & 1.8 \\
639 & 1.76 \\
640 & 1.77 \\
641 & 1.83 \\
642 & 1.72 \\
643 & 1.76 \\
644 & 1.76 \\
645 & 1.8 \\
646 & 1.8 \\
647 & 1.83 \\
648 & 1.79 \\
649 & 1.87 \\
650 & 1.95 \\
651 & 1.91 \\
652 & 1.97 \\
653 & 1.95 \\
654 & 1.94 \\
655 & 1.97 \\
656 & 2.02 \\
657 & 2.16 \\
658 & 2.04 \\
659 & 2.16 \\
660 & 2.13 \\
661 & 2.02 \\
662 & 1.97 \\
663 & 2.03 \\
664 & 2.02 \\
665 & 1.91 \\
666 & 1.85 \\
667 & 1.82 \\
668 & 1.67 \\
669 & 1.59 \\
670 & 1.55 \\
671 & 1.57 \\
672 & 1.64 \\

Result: 1.98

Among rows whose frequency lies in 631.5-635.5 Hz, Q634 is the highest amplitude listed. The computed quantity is 1.95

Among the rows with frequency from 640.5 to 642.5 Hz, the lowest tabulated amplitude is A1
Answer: 1.72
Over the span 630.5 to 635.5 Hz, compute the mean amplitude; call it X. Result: 1.9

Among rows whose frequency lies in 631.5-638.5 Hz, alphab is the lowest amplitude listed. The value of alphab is 1.76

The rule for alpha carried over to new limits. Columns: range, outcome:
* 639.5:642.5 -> 1.77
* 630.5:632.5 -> 1.9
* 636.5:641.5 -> 1.78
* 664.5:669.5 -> 1.77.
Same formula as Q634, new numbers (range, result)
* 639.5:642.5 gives 1.83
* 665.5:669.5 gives 1.85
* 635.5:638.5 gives 1.86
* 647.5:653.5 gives 1.97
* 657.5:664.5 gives 2.16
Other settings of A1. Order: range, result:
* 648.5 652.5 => 1.87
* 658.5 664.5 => 1.97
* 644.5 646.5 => 1.8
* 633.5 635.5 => 1.78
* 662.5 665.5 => 1.91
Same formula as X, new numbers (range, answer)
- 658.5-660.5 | 2.15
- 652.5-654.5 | 1.94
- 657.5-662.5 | 2.06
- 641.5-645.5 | 1.76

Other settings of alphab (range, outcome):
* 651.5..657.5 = 1.94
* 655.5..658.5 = 2.02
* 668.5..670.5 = 1.55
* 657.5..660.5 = 2.04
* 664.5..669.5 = 1.59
